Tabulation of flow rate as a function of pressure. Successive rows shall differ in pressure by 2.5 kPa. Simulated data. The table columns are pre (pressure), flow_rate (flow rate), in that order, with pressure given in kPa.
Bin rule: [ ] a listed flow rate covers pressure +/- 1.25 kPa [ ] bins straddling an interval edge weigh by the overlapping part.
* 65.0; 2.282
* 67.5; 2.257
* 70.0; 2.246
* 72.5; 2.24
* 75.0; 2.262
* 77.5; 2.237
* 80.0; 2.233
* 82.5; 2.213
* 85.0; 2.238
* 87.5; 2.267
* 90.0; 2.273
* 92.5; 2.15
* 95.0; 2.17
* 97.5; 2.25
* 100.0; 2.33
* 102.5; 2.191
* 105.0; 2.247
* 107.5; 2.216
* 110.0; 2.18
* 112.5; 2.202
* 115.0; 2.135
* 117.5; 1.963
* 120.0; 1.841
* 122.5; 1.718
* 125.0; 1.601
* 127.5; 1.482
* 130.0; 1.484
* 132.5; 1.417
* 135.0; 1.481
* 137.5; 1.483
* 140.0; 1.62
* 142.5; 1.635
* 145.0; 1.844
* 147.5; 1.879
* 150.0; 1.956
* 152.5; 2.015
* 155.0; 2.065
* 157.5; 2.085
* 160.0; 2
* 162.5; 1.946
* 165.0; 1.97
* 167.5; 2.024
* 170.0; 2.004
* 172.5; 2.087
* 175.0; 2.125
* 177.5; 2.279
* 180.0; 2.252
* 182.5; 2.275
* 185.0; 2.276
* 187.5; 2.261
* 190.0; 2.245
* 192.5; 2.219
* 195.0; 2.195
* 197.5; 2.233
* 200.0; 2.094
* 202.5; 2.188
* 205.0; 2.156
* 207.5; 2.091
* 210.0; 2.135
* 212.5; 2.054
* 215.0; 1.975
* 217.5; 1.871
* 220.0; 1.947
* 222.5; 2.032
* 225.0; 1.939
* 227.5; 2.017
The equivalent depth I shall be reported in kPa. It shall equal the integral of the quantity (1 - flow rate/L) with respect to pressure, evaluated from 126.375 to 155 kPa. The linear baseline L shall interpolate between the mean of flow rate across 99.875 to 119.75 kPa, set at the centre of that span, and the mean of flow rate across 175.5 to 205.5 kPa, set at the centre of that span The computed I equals 6.6 kPa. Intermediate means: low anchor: 2.16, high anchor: 2.22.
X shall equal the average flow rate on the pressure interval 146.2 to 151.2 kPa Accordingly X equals 1.92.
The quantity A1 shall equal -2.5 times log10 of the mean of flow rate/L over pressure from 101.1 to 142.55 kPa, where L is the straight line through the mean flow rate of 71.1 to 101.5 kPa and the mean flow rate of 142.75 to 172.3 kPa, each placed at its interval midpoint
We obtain 0.16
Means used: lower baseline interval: 2.24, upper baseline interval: 1.97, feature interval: 1.82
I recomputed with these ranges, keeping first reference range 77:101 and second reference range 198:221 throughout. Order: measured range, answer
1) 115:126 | 1.8 kPa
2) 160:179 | 0.5 kPa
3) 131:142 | 3.3 kPa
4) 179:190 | -0.9 kPa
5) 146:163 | 1.2 kPa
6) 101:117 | 0.1 kPa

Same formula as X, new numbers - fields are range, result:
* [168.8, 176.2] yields 2.07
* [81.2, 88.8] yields 2.24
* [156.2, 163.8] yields 2.01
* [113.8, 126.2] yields 1.85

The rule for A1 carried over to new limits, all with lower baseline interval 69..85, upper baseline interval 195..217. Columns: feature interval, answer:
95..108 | -0.013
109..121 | 0.069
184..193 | -0.061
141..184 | 0.067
